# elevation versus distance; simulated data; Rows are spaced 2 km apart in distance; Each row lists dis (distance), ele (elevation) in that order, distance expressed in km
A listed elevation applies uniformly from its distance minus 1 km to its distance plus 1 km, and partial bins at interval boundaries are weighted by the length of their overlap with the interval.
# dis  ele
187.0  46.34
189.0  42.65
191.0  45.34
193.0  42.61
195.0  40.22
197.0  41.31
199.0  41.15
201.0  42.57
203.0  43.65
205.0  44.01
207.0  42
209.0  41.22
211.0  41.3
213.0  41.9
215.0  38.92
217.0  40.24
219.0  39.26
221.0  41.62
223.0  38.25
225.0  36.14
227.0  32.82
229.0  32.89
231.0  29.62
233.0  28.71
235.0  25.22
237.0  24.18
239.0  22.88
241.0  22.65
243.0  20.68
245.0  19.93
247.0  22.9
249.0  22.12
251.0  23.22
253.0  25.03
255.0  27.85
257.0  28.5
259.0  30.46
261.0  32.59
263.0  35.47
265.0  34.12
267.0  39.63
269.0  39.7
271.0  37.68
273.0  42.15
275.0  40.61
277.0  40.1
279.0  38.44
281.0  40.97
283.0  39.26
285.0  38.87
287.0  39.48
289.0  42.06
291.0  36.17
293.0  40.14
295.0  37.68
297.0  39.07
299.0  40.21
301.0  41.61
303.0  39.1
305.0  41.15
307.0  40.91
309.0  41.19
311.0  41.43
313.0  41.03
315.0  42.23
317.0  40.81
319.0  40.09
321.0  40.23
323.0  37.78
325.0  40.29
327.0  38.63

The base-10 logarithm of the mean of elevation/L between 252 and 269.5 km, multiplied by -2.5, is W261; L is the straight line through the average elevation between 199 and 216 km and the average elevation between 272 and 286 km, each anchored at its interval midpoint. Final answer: 0.243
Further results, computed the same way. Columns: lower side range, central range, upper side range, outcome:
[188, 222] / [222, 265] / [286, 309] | 0.42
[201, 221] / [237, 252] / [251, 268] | 0.47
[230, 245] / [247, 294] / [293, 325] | -0.10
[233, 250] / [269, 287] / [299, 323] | -0.23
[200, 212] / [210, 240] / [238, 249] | -0.07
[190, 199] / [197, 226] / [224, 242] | -0.14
